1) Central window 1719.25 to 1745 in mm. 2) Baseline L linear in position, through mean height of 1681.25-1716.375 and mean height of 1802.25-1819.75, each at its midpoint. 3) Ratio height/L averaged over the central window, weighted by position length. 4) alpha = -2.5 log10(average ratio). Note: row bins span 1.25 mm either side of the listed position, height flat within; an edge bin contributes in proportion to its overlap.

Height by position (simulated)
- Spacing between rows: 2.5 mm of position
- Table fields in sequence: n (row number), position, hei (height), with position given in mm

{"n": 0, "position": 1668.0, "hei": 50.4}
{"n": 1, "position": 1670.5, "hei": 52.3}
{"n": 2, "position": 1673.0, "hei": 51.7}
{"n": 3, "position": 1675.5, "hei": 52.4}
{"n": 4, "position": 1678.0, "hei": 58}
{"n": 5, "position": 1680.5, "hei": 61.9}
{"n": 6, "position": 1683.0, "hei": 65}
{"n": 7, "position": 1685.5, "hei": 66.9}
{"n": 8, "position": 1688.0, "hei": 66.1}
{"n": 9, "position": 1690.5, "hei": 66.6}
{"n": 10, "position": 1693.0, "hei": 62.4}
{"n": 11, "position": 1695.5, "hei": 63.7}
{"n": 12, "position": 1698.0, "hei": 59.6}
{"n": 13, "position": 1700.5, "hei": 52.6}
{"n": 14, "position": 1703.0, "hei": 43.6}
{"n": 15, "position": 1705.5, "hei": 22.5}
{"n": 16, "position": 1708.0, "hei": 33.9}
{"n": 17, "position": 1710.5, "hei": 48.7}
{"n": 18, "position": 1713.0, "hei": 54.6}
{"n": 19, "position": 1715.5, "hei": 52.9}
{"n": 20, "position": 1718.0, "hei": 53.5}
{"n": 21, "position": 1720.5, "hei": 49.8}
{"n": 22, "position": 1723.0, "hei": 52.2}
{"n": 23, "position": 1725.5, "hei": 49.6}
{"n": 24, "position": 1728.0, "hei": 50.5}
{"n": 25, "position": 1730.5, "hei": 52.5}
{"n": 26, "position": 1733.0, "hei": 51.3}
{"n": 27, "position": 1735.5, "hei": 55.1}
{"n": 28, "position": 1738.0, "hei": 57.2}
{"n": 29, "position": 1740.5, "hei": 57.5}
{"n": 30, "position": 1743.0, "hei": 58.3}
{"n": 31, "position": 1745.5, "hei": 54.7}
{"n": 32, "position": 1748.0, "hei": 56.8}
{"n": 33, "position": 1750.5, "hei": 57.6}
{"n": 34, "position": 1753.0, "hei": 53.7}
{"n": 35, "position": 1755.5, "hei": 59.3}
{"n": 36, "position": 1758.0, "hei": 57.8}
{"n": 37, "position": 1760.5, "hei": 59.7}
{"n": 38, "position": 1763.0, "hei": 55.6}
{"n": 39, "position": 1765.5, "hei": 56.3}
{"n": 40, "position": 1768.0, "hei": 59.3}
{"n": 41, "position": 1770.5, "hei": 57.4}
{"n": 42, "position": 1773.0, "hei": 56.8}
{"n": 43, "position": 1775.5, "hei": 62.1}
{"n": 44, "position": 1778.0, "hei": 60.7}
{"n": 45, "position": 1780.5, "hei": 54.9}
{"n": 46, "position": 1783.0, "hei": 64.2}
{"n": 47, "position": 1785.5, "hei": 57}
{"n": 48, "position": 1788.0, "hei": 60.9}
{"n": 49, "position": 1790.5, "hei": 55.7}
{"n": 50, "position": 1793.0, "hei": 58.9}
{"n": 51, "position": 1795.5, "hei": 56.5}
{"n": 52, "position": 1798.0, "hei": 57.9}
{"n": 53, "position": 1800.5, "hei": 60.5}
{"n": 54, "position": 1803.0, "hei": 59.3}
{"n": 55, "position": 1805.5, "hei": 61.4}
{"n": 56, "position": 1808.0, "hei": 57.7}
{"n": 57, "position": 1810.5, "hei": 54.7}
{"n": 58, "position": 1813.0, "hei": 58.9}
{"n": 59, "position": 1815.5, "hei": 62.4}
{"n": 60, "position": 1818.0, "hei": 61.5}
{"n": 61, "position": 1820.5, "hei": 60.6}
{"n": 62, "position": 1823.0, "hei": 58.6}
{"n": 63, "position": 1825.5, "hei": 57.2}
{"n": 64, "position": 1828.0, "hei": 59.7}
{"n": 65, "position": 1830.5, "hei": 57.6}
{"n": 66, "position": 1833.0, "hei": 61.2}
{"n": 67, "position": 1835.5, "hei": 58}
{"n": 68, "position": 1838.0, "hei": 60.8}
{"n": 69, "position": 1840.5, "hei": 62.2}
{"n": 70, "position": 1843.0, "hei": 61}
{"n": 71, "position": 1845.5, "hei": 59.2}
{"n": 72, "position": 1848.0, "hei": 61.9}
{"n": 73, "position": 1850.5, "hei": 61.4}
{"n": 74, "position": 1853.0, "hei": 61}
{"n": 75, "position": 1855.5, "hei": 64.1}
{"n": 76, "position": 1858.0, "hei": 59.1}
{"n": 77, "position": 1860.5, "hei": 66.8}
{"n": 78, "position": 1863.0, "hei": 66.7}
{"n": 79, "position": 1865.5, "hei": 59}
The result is 0.05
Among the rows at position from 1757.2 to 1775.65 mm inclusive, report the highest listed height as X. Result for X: 62.1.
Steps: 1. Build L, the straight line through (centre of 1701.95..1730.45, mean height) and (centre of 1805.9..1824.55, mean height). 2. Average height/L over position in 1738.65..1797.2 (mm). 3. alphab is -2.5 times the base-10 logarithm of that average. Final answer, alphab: -0.09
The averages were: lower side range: 46.8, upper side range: 59.3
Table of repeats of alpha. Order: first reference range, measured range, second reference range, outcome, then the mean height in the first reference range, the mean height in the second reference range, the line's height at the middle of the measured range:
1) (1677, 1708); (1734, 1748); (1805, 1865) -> 0.03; 56.5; 60.5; 57.8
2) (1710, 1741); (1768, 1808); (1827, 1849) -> -0.04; 52.7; 60.2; 56.8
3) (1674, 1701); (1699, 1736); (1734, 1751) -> 0.22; 61.5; 56.6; 58.9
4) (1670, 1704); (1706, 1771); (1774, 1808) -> 0.10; 59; 59.2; 59.1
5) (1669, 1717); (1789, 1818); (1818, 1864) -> 0.01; 54.5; 60.9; 59.3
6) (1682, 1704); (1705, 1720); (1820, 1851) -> 0.31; 60.9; 59.9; 60.7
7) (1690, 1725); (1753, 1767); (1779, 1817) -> -0.04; 50.8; 58.8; 55.4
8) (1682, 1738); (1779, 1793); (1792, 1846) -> -0.02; 53.4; 59.4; 57.5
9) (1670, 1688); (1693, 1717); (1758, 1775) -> 0.20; 59.1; 57.7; 58.7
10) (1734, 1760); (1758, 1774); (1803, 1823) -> 0.00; 56.8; 59.5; 57.6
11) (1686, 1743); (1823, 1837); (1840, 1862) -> 0.03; 52.9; 61.9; 60.5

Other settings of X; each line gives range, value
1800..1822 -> 62.4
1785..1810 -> 61.4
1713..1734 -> 54.6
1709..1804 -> 64.2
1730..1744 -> 58.3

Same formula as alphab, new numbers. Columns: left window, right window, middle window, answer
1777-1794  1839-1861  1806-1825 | 0.02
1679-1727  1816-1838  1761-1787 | -0.03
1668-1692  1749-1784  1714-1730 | 0.15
